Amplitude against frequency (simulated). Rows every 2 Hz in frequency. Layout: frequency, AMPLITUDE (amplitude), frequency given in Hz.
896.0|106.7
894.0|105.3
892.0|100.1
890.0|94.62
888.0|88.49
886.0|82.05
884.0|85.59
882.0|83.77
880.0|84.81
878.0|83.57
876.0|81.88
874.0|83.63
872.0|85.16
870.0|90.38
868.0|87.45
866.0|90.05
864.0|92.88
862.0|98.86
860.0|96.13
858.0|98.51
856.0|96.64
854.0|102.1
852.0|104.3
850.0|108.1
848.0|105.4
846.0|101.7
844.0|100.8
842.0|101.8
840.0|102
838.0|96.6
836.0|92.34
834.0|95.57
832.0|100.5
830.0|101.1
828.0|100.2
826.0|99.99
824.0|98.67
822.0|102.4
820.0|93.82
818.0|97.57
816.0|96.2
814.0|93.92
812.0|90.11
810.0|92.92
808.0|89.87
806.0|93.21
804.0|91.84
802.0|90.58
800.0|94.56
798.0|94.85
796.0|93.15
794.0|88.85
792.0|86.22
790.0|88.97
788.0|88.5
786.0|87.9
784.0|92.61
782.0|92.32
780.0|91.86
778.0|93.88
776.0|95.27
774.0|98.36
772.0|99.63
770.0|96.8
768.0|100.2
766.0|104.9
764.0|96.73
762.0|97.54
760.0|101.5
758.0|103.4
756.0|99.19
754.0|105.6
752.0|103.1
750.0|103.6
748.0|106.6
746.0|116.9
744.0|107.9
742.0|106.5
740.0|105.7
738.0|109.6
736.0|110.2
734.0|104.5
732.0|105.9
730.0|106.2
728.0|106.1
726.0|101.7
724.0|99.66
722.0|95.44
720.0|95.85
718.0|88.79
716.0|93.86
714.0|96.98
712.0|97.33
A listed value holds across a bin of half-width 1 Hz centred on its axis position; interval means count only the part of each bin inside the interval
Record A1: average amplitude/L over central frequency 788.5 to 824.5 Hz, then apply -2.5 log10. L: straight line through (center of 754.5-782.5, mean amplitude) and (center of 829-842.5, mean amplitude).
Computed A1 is 0.06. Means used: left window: 98.2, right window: 98.4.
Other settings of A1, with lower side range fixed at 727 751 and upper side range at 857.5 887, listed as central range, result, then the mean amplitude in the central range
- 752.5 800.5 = 0.07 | 95.6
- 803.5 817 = 0.05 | 92.6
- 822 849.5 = -0.07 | 100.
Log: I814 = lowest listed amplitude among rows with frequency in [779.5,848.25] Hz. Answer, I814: 86.22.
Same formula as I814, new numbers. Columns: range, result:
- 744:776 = 95.27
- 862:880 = 81.88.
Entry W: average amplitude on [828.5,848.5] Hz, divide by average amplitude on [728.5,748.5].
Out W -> 0.92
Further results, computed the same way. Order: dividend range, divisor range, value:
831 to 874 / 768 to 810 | 1.05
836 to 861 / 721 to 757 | 0.96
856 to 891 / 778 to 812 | 0.98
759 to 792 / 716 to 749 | 0.92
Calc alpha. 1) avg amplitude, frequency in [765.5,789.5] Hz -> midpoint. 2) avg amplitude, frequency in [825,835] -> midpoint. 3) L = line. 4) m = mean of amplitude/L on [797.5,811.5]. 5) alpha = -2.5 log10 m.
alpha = 0.06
